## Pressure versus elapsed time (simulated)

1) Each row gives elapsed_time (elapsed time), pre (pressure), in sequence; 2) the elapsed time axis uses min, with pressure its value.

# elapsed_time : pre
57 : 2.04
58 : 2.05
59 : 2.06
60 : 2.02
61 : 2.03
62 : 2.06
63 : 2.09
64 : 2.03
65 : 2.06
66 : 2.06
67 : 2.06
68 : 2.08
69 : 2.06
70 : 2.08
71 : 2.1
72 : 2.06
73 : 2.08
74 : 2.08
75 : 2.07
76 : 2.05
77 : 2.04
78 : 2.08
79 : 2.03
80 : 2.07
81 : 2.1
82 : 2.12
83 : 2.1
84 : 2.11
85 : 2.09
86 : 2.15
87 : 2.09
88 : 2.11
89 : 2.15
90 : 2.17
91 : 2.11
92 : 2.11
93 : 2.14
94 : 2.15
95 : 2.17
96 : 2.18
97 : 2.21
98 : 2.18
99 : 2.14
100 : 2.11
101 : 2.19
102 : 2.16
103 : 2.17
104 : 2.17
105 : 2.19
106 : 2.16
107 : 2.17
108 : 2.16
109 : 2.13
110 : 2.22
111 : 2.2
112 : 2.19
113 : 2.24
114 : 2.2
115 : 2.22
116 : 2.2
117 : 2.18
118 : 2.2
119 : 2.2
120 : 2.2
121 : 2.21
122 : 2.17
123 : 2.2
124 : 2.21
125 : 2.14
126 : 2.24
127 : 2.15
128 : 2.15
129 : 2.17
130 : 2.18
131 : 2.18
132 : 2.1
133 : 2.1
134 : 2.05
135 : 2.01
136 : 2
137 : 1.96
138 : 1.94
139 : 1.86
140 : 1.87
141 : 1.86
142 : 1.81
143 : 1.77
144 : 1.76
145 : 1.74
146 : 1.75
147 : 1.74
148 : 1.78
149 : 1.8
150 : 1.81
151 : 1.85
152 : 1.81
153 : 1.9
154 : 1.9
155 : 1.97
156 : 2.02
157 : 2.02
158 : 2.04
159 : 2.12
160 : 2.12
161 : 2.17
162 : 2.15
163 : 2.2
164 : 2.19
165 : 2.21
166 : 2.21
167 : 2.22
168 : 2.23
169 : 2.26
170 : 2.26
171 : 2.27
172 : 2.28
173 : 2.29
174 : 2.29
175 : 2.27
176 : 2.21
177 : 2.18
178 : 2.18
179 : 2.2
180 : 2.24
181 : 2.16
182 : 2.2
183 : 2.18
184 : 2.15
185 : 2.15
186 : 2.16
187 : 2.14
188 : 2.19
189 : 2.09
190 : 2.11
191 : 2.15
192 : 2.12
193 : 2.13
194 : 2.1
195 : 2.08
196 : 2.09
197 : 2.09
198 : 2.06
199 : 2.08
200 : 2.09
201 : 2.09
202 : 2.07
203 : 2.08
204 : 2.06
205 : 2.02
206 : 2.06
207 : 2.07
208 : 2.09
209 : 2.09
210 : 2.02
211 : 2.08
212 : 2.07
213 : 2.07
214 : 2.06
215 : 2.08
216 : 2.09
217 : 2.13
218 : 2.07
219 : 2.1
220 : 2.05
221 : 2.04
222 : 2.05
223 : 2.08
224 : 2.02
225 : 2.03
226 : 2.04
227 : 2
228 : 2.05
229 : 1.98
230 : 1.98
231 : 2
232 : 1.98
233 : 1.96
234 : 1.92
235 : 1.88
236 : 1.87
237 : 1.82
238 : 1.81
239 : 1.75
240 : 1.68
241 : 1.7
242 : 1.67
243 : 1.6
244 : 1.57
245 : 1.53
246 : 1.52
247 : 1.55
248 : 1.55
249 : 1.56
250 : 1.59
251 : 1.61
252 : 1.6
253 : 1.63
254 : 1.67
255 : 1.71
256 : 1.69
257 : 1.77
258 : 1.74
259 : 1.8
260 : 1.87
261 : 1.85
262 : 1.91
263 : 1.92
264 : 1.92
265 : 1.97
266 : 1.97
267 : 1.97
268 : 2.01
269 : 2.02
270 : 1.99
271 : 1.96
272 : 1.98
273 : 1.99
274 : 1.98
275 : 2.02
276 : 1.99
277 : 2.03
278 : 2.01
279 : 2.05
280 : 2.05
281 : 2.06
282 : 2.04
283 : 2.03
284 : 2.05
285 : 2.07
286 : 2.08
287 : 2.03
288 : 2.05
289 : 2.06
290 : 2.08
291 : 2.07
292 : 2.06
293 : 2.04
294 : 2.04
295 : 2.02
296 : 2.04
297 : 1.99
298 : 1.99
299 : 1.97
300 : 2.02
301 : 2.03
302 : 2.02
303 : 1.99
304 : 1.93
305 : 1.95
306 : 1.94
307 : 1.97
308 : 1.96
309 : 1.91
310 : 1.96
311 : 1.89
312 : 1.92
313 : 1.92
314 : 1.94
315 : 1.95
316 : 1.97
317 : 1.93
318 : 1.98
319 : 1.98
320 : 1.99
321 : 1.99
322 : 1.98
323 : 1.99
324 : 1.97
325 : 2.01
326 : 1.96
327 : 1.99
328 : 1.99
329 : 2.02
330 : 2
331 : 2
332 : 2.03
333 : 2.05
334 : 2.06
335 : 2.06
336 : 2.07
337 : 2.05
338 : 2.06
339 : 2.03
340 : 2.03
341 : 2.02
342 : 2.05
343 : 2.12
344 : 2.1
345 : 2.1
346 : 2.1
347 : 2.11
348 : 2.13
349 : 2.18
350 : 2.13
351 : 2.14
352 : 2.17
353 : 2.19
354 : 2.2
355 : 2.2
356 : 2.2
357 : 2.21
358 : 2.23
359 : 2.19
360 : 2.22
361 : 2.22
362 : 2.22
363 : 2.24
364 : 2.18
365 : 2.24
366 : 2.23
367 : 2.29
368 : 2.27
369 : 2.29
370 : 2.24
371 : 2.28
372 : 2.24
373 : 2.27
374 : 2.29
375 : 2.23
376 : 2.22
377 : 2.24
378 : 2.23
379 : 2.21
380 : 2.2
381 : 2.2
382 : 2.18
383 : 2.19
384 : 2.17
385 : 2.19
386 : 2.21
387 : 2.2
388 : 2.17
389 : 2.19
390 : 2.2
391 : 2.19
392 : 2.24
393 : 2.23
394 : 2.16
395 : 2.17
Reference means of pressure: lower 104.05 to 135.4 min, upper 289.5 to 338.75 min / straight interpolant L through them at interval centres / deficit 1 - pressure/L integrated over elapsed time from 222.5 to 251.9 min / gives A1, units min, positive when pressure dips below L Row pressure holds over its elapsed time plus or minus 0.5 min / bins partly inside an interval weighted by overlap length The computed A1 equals 3.8 min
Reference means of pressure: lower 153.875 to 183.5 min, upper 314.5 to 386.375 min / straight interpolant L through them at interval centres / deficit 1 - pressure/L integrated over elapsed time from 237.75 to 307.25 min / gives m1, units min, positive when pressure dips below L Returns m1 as 8.3 min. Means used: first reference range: 2.18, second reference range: 2.13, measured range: 1.89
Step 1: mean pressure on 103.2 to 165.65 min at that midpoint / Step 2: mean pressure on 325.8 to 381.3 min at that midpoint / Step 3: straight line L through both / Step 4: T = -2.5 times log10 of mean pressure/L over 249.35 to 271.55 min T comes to 0.159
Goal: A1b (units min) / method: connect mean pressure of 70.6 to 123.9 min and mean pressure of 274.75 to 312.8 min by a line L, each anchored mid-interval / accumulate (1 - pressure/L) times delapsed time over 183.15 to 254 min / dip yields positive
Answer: 3.6 min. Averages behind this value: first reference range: 2.15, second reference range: 2.01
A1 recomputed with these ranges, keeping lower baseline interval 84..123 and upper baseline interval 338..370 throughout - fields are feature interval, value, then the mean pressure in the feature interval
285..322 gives 3.01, 1.99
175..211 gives 0.78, 2.12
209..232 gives 1.26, 2.05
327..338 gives 0.69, 2.03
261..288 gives 2.07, 2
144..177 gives 1.61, 2.06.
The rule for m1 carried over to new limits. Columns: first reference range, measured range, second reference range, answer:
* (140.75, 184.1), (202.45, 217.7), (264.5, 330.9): -0.2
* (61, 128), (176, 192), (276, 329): -0.7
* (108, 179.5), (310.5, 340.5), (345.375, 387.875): 2.6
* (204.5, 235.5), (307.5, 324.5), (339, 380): 1.5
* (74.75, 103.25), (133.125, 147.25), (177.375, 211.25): 1.6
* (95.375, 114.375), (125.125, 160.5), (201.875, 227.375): 2.9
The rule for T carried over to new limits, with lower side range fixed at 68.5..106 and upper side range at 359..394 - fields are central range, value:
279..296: 0.071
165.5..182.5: -0.041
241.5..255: 0.339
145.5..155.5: 0.170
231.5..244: 0.208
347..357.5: 0.021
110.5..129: -0.032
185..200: 0.022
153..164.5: 0.036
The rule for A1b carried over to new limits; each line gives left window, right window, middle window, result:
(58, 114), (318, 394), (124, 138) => 0.1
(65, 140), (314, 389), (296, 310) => 1.0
